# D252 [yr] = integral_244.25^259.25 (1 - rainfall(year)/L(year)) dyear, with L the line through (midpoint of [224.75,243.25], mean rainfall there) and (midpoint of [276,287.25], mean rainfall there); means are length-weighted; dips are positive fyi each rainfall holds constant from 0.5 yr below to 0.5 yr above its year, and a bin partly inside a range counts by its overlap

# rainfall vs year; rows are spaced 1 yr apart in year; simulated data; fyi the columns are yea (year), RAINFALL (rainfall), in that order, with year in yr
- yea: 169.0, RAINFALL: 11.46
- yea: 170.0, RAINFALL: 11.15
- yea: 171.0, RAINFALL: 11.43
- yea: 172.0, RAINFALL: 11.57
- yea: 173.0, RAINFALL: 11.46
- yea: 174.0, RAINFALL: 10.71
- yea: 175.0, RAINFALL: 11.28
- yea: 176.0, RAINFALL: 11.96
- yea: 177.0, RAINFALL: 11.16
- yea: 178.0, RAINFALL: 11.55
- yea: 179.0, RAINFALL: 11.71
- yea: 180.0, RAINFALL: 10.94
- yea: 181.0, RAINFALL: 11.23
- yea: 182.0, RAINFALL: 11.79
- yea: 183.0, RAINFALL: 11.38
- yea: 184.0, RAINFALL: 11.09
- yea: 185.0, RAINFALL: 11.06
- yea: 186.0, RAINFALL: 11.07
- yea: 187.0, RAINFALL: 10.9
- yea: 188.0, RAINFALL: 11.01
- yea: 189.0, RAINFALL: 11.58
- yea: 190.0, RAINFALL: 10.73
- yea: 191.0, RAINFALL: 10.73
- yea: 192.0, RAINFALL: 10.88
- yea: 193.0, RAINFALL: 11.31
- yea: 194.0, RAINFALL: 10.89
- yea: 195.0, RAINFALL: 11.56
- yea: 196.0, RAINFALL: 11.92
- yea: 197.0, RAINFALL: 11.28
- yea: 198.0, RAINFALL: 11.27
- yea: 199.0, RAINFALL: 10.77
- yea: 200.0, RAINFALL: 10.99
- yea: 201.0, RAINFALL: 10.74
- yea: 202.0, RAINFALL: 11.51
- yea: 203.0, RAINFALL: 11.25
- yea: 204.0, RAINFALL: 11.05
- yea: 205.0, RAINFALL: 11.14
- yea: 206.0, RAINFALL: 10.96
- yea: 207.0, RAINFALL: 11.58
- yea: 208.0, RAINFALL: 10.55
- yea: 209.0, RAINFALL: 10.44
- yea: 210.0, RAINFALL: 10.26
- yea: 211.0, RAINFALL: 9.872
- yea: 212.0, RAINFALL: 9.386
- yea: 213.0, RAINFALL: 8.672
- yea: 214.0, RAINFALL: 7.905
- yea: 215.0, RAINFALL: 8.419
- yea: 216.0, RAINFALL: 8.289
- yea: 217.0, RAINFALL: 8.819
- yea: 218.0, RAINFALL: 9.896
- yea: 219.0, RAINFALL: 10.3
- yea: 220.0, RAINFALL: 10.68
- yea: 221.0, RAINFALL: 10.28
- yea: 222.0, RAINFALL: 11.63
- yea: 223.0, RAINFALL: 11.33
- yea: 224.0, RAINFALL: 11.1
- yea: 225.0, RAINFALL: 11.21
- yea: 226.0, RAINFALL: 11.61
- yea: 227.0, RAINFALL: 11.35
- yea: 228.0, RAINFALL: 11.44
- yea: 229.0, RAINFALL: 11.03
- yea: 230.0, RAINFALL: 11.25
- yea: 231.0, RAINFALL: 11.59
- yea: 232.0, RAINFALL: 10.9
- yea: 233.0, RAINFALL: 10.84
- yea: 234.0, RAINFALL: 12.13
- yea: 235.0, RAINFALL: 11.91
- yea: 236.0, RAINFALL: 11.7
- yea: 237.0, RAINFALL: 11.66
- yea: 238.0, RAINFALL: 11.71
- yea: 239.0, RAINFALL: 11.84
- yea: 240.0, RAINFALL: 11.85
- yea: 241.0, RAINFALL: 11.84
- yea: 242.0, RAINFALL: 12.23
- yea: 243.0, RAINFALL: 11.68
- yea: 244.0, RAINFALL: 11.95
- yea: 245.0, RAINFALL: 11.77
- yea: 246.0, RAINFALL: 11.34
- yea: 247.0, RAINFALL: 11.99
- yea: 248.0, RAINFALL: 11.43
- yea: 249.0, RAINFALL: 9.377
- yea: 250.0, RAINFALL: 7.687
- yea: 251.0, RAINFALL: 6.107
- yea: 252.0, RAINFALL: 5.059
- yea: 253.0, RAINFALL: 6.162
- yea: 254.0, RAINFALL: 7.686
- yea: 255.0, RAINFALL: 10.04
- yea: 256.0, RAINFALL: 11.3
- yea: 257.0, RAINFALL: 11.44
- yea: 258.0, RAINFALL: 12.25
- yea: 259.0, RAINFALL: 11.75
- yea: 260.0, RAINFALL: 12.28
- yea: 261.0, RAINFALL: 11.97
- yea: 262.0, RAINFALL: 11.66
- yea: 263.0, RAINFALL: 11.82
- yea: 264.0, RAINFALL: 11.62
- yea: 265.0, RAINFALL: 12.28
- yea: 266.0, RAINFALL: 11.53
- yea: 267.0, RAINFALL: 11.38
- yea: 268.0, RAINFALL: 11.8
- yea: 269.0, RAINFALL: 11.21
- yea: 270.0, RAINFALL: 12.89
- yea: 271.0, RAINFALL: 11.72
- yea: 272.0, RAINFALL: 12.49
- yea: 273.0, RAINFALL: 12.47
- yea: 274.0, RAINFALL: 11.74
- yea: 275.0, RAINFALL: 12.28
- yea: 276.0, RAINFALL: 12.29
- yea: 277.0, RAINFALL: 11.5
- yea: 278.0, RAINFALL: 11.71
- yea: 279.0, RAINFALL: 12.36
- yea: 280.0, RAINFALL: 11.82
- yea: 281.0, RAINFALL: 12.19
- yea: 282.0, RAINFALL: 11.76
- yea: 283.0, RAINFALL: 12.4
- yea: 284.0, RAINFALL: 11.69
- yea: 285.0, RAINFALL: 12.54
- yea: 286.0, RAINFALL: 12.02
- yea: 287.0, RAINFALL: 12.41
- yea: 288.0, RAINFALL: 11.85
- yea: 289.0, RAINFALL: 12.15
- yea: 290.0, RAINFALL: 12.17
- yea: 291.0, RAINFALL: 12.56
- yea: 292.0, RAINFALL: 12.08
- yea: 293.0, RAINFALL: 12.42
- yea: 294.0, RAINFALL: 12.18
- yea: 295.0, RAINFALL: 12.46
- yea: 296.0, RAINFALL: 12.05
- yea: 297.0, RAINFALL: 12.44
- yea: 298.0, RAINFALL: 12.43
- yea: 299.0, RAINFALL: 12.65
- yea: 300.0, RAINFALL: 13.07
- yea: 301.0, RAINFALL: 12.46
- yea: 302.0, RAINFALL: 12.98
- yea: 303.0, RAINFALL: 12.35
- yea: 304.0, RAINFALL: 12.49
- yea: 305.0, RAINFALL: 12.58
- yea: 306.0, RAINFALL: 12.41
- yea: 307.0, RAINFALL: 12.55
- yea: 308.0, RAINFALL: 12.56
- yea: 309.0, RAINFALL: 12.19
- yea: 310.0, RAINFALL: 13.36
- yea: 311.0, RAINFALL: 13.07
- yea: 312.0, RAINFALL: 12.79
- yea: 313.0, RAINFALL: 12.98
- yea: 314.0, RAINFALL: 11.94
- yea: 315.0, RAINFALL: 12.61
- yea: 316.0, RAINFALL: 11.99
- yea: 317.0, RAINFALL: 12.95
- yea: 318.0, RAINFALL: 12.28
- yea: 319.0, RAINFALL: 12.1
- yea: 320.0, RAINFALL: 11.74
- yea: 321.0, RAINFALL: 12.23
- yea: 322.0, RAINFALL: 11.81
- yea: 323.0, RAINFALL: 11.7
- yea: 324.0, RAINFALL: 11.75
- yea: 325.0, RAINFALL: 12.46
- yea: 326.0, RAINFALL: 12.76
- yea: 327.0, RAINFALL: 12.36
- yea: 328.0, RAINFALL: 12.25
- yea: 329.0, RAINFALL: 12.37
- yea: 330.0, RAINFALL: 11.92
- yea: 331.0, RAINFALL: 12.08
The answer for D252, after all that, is 2.6 yr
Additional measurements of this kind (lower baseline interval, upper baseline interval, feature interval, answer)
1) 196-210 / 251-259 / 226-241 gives -2.5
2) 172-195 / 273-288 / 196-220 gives 2.4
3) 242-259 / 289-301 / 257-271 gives -1.5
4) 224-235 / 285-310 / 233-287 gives 2.4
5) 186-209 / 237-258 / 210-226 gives 1.3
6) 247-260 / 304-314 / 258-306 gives -4.8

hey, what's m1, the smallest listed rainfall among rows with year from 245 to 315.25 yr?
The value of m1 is 5.059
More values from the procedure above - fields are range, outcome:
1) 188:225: 7.905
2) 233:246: 10.84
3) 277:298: 11.5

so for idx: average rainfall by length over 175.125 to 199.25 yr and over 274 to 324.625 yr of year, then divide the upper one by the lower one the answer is 1.1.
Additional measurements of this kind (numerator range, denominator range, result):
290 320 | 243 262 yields 1.23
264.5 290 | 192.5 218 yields 1.15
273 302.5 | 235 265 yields 1.14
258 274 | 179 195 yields 1.07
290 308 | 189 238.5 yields 1.16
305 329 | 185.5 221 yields 1.18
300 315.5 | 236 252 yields 1.17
